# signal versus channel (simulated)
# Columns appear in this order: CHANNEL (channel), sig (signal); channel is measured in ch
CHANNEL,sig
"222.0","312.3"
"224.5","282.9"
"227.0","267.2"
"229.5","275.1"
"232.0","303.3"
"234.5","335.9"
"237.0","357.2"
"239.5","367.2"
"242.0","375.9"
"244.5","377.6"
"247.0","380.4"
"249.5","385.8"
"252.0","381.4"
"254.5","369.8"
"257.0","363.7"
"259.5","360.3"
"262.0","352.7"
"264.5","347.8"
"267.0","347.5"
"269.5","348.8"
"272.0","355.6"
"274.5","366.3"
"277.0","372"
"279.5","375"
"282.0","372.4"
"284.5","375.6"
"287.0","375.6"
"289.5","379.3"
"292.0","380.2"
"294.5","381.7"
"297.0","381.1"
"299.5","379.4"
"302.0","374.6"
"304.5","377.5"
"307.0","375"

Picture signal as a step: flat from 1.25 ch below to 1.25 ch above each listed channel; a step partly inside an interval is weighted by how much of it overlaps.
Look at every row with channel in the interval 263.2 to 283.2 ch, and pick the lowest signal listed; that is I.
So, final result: 347.5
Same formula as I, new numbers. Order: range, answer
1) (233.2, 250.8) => 335.9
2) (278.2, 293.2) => 372.4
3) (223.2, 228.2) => 267.2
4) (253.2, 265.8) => 347.8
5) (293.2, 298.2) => 381.1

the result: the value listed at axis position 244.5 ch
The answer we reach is 377.6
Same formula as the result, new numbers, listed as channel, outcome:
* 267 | 347.5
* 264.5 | 347.8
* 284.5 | 375.6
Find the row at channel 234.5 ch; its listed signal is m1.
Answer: 335.9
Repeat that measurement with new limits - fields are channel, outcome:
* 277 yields 372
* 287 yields 375.6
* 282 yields 372.4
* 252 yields 381.4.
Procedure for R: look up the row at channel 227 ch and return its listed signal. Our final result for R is 267.2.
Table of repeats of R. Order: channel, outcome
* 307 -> 375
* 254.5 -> 369.8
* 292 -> 380.2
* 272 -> 355.6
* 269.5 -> 348.8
